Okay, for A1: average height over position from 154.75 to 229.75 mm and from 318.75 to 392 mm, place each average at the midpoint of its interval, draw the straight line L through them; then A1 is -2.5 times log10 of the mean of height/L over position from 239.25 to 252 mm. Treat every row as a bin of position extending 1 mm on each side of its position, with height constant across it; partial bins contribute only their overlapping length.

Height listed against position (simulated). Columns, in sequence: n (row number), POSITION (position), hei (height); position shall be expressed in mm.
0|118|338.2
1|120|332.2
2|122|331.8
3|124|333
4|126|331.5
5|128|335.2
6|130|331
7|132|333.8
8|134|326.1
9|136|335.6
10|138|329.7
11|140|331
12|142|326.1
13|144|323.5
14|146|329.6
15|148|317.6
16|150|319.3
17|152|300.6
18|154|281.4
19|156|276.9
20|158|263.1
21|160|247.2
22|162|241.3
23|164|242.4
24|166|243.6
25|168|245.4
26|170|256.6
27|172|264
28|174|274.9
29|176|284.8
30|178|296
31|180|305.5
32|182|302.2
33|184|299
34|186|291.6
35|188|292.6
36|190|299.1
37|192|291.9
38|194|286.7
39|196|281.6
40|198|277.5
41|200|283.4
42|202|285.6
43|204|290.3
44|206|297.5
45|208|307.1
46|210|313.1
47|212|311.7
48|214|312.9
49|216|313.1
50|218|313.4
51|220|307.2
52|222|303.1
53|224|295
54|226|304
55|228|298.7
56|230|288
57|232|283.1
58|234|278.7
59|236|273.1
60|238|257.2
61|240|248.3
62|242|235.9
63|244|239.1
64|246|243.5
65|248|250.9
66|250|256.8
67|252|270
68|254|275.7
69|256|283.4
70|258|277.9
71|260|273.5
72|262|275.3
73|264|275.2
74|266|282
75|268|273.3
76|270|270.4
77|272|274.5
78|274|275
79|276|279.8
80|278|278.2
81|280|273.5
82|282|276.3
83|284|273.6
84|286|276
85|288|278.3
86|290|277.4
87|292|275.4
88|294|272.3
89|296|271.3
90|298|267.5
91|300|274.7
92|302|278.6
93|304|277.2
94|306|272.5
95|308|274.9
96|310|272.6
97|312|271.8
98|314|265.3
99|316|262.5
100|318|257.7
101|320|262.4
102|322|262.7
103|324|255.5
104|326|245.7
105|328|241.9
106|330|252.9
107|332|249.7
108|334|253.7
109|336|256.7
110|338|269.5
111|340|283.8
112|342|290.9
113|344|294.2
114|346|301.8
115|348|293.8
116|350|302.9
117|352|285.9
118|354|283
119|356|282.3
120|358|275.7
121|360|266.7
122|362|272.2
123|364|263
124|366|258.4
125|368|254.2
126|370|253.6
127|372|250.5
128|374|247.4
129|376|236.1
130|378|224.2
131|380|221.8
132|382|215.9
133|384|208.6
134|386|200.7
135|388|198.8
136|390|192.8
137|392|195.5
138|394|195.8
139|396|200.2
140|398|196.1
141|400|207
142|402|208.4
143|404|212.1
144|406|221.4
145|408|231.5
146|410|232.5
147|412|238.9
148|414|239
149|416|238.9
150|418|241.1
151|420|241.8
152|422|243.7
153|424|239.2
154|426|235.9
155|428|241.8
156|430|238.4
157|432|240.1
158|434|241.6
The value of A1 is 0.119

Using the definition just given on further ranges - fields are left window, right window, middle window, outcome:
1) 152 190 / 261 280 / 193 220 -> -0.09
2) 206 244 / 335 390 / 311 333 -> 0.04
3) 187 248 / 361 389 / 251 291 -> -0.03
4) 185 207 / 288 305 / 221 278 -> 0.03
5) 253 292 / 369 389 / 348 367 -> -0.18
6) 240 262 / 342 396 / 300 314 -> -0.08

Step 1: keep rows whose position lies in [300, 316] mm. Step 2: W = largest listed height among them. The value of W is 278.6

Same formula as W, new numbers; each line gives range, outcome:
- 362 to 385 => 272.2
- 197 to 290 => 313.4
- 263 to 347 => 301.8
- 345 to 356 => 302.9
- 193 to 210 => 313.1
